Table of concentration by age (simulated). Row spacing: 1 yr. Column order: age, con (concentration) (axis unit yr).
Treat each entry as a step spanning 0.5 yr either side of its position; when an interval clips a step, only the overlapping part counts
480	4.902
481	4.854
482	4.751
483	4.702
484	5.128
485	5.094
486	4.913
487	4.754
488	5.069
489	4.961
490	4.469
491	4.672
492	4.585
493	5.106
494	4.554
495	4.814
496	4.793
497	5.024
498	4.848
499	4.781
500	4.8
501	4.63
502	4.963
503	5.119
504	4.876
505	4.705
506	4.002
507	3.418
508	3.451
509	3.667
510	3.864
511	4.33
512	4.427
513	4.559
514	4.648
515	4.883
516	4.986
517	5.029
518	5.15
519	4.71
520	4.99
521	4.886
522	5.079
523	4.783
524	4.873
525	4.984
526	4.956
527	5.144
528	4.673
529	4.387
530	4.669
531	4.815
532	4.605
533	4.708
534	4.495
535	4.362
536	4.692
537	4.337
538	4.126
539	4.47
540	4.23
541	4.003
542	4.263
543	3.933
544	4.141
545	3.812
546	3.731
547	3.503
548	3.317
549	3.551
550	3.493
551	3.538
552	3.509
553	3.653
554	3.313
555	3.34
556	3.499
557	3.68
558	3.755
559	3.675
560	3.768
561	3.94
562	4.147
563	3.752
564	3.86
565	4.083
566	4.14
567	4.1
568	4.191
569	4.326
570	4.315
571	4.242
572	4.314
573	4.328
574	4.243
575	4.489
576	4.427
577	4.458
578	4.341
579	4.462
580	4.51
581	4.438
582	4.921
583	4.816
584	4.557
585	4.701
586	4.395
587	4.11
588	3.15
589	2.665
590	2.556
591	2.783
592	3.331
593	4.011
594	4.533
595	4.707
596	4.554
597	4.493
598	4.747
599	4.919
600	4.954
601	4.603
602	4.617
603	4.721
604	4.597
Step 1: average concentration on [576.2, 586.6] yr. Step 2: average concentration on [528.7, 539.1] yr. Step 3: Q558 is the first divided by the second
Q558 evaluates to 1.0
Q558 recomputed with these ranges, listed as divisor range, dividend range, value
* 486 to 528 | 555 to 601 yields 0.88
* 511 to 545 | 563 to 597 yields 0.90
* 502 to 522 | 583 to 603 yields 0.92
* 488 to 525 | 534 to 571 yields 0.84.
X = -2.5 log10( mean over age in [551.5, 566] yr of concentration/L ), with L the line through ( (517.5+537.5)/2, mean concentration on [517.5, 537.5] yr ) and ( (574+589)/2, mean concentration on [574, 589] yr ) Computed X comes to 0.21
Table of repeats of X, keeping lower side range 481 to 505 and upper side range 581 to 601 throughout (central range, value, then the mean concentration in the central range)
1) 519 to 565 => 0.086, 4.17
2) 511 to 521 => -0.027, 4.8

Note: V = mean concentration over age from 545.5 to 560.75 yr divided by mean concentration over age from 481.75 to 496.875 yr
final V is 0.74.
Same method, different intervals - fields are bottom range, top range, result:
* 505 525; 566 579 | 0.95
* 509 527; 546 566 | 0.77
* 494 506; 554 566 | 0.78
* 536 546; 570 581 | 1.05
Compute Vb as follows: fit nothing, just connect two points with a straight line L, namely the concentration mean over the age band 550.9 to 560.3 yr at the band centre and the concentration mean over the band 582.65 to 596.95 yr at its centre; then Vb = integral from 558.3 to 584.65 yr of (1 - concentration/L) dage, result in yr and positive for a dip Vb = -3.7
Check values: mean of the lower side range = 3.57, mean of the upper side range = 3.93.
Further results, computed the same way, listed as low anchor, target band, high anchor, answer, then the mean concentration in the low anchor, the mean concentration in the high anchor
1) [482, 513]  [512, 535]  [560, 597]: -1.73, 4.62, 4.14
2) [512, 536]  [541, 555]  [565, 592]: 2.58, 4.79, 4.14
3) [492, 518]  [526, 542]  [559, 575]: -0.57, 4.58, 4.11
